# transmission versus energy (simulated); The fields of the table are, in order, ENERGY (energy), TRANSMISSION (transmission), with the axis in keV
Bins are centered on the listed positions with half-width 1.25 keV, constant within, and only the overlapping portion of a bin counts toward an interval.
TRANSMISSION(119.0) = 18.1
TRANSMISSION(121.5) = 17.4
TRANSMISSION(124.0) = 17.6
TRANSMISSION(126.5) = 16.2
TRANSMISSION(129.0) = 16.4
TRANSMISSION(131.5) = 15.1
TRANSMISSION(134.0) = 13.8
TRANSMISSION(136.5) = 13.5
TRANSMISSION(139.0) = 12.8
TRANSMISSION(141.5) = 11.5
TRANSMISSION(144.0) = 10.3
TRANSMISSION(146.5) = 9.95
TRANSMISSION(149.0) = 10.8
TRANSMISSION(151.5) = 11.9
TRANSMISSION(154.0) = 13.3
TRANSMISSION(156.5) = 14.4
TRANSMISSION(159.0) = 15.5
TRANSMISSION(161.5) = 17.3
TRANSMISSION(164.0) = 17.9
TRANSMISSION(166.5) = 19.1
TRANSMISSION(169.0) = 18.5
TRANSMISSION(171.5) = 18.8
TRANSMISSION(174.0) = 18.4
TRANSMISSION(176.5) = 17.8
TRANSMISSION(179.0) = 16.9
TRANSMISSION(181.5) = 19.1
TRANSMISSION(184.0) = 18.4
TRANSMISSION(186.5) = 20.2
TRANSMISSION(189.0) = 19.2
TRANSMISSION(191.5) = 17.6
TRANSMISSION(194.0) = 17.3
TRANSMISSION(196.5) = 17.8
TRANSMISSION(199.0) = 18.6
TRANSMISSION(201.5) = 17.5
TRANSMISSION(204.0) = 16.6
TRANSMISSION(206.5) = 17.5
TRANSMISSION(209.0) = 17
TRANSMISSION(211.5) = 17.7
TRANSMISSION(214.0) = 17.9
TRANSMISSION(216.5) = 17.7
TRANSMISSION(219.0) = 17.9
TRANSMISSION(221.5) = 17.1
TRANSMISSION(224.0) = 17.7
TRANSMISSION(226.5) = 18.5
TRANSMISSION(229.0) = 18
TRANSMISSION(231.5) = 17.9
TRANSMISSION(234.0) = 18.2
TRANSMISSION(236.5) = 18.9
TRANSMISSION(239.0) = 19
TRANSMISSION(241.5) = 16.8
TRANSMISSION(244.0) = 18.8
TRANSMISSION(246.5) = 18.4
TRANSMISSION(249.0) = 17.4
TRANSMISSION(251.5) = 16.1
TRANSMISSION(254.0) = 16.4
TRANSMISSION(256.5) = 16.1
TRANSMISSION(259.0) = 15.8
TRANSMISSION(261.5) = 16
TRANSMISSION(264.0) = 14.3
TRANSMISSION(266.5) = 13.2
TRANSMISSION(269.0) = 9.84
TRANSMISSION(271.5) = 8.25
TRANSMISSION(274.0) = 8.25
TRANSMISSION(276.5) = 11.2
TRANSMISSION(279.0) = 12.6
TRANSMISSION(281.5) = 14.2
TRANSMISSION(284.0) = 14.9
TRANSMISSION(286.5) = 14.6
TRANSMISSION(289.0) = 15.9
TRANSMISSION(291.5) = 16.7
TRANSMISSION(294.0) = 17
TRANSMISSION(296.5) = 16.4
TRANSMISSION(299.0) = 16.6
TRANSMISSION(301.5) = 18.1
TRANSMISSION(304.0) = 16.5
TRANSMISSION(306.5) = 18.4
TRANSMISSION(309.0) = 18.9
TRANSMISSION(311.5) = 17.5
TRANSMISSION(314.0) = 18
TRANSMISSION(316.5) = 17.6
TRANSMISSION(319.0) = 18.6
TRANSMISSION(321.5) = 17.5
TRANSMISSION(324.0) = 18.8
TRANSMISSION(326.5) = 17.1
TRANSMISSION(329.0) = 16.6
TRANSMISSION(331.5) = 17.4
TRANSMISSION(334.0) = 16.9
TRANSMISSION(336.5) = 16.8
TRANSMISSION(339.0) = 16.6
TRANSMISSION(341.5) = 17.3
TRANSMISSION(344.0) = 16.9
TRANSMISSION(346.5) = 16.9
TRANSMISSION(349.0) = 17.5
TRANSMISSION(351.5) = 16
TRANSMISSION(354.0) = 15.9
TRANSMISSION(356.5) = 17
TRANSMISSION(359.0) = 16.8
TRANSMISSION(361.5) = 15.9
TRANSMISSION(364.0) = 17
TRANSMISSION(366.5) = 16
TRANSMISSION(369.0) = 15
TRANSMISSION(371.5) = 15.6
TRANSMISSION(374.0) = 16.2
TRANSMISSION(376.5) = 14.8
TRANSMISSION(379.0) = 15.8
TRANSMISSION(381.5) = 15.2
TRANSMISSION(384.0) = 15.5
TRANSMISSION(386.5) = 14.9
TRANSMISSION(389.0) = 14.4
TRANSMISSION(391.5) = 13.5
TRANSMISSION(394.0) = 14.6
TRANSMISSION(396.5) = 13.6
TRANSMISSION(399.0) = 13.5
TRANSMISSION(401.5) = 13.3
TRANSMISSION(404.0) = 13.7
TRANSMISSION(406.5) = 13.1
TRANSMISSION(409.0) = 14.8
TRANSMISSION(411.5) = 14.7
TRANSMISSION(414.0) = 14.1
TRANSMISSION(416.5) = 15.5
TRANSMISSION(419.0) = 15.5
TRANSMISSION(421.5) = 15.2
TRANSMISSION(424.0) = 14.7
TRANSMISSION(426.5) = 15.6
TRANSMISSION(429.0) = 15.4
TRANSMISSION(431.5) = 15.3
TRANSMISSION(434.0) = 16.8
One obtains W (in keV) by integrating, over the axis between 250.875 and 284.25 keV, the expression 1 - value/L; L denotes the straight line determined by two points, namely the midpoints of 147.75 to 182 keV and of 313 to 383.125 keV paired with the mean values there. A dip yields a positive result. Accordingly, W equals 6.6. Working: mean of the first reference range 16.3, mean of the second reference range 16.7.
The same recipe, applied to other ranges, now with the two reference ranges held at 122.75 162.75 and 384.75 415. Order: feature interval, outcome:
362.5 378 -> -1.9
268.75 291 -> 2.3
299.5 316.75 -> -4.8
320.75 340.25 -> -4.5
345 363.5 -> -3.4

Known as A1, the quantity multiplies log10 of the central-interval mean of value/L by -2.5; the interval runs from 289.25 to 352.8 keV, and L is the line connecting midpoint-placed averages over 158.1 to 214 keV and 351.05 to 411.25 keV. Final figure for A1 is -0.087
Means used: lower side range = 18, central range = 17.3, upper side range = 15.1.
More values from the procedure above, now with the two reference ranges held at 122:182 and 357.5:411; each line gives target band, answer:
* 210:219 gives -0.17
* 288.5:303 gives -0.12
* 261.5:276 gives 0.32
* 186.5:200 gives -0.20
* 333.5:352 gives -0.13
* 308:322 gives -0.20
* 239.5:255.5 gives -0.15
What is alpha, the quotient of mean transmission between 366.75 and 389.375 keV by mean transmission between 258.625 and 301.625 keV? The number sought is 1.10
